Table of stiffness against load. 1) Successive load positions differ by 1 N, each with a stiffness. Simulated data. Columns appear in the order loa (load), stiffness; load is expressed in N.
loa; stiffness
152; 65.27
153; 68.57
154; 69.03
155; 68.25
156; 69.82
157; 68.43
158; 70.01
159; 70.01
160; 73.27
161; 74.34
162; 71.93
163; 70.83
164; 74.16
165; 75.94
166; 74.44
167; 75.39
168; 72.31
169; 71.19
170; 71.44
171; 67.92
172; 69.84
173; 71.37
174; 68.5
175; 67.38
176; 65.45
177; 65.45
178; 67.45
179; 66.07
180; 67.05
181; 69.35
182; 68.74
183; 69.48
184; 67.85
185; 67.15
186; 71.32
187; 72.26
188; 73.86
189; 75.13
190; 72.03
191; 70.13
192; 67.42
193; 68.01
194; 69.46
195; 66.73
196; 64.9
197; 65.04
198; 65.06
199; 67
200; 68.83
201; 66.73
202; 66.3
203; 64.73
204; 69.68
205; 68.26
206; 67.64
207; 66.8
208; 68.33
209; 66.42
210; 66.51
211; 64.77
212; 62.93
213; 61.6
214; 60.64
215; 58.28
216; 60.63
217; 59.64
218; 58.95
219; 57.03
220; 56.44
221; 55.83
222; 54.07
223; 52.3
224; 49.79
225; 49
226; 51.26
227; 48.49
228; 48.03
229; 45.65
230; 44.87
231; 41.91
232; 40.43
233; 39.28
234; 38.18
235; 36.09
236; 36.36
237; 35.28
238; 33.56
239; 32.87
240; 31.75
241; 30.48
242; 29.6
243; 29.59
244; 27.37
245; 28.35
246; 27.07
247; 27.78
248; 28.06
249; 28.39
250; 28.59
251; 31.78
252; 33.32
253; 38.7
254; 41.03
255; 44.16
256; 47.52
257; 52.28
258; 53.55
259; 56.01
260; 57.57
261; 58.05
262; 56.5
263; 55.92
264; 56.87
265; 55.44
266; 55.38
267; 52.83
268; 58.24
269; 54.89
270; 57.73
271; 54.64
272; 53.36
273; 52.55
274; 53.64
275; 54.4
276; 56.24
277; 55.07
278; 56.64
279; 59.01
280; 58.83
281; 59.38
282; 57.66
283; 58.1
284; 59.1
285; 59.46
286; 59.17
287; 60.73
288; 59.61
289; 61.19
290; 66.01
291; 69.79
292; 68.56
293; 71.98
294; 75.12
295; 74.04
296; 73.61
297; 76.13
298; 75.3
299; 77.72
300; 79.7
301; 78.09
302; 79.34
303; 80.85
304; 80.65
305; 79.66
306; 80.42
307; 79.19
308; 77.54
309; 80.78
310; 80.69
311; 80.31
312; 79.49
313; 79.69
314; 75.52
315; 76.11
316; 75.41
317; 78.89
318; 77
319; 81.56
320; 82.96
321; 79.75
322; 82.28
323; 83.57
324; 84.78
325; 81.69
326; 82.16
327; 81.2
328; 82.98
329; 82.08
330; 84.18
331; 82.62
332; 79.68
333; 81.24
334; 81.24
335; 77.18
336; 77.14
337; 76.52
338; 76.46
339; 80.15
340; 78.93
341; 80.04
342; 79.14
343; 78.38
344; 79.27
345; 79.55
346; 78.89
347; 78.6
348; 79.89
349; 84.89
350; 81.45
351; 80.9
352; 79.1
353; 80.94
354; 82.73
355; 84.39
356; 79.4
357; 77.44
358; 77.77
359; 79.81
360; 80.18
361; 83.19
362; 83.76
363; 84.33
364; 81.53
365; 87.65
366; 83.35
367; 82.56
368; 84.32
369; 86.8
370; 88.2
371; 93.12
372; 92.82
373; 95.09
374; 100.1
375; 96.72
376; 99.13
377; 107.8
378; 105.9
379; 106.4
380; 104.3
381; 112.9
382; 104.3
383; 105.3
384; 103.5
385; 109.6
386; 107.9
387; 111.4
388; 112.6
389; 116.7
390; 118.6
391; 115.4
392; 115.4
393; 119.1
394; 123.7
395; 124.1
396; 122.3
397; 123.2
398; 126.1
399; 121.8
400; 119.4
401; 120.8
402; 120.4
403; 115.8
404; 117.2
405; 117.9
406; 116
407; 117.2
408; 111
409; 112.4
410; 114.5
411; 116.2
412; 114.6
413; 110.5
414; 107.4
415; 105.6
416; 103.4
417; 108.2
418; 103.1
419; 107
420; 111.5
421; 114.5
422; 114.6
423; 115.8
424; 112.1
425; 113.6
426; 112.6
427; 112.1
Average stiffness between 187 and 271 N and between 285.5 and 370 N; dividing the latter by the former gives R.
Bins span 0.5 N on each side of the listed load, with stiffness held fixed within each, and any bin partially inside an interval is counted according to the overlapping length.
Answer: 1.5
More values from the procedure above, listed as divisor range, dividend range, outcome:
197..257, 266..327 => 1.44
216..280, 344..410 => 2.16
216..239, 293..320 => 1.67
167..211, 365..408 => 1.58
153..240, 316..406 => 1.49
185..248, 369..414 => 2.05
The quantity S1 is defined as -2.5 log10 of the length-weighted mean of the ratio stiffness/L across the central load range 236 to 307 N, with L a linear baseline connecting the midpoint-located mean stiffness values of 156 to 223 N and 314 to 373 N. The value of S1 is 0.35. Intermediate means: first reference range 67.4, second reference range 81.5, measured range 54.5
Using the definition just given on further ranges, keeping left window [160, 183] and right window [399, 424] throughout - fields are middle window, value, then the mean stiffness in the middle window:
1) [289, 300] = 0.261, 72.6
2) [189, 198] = 0.092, 68.2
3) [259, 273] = 0.484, 55.8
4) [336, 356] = 0.260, 79.9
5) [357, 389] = 0.121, 95.3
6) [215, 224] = 0.362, 56.5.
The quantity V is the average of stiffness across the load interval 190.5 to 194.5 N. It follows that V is 68.8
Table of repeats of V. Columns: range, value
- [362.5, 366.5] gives 84.2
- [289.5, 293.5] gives 69.1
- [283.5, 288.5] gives 59.6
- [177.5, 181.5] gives 67.5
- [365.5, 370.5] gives 85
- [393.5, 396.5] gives 123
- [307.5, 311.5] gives 79.8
